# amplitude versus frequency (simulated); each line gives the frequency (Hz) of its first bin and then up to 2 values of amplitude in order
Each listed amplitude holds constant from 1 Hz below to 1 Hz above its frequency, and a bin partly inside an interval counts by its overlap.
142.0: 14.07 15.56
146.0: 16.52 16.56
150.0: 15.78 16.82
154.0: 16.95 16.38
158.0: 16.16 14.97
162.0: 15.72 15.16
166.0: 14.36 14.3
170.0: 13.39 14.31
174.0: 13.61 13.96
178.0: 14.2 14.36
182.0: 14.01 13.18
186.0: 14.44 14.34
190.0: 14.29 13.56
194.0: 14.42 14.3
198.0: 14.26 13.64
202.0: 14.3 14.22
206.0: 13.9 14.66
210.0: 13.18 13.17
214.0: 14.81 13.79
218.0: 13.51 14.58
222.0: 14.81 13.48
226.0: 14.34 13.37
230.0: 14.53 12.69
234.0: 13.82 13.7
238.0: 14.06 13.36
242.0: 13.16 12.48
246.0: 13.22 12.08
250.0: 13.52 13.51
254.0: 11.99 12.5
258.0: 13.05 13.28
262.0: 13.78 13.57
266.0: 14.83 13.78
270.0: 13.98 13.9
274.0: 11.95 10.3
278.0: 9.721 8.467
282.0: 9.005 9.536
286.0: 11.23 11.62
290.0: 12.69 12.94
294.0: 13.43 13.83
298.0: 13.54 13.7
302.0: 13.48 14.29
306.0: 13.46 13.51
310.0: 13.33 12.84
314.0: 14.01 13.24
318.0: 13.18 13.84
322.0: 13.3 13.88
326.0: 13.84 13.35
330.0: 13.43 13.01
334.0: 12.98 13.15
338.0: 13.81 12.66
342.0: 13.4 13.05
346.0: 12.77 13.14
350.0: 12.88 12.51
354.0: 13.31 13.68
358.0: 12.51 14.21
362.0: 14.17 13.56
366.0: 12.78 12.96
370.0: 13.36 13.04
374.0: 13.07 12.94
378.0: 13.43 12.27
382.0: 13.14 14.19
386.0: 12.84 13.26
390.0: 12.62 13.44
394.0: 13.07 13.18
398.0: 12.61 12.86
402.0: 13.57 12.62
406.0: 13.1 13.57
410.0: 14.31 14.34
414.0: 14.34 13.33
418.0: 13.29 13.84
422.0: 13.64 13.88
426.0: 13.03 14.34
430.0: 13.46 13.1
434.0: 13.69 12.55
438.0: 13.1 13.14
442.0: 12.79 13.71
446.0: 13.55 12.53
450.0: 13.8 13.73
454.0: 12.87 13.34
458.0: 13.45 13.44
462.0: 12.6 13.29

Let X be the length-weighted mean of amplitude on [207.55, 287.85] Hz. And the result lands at 12.9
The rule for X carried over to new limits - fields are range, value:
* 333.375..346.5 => 13.1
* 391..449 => 13.4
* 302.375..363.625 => 13.4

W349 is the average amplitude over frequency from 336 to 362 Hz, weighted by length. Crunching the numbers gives 13.2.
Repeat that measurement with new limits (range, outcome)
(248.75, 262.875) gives 13.1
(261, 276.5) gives 13.4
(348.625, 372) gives 13.3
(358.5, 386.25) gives 13.3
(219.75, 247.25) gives 13.6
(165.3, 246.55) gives 13.9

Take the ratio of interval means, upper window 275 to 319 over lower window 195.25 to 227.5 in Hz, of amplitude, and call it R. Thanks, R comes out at 0.88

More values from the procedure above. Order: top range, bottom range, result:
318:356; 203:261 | 0.98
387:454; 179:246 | 0.96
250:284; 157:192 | 0.86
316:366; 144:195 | 0.89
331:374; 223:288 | 1.04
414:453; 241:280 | 1.05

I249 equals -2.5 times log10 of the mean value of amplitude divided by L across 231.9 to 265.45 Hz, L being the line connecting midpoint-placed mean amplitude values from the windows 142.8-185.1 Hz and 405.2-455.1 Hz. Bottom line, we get 0.11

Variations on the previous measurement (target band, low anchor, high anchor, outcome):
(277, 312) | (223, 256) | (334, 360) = 0.08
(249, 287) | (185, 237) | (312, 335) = 0.13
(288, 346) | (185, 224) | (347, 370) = 0.01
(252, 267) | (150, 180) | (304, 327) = 0.06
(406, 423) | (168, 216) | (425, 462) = -0.03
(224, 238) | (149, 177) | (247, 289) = -0.04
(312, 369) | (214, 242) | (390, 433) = 0.03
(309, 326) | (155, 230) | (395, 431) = 0.03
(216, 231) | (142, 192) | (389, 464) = 0.04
